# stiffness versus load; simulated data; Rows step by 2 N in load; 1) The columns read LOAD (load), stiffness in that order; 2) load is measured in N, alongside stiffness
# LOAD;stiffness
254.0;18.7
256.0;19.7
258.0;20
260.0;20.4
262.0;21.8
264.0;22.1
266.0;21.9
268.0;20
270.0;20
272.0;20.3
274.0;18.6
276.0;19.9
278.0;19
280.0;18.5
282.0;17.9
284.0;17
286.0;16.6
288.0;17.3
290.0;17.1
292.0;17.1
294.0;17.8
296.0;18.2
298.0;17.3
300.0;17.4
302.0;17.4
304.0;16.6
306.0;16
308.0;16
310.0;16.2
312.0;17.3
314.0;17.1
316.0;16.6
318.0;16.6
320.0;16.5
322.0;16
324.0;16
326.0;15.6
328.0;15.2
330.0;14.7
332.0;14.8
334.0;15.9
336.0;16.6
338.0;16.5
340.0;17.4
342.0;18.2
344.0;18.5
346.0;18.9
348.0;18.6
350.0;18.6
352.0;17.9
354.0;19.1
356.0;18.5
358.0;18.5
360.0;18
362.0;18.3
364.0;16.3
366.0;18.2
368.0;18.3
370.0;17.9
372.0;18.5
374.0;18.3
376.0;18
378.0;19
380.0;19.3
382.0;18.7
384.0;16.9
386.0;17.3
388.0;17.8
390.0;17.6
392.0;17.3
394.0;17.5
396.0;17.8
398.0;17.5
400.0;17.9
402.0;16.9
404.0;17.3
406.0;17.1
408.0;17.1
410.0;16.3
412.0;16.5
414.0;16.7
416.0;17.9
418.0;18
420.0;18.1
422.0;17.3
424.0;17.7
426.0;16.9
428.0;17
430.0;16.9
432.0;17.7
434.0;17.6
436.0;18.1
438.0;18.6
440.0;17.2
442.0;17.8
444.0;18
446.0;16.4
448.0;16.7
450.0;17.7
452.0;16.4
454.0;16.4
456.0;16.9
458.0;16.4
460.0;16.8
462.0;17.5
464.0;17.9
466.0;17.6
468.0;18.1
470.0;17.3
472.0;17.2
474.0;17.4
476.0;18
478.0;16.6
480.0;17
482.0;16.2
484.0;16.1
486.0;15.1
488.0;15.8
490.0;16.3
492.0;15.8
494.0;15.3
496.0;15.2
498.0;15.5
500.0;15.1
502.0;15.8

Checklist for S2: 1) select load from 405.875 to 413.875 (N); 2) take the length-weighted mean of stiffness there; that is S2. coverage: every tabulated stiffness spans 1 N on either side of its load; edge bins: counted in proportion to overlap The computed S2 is 16.7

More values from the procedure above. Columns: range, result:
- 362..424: 17.7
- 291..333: 16.5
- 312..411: 17.4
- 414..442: 17.6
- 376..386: 18.3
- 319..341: 15.9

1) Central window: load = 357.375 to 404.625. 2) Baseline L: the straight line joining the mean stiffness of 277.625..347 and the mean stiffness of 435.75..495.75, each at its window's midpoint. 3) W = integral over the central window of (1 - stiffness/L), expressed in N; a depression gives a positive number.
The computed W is -2.7 N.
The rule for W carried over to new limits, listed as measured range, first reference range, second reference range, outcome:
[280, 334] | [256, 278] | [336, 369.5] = 7.5 N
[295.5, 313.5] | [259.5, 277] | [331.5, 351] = 2.0 N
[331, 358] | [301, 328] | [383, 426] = -1.5 N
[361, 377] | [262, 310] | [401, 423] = -0.4 N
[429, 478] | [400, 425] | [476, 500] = -2.3 N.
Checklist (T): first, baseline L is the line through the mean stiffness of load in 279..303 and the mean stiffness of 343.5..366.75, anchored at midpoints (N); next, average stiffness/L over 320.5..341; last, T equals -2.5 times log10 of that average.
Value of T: 0.13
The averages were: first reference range 17.5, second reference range 18.3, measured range 15.9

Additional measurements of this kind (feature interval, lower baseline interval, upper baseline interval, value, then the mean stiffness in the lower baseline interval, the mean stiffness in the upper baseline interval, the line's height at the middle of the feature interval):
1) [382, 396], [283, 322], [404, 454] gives -0.02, 16.9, 17.3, 17.2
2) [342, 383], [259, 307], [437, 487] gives -0.03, 18.6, 17.1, 17.9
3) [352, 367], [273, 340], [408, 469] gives -0.07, 16.9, 17.3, 17.1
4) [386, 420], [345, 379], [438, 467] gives 0.03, 18.3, 17.2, 17.8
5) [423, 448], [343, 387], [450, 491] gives -0.01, 18.3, 16.9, 17.3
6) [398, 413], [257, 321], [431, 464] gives 0.03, 18.2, 17.3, 17.5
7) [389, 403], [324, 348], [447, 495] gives -0.05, 16.6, 16.8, 16.7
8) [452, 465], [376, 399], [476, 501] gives -0.03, 17.9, 15.9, 16.5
